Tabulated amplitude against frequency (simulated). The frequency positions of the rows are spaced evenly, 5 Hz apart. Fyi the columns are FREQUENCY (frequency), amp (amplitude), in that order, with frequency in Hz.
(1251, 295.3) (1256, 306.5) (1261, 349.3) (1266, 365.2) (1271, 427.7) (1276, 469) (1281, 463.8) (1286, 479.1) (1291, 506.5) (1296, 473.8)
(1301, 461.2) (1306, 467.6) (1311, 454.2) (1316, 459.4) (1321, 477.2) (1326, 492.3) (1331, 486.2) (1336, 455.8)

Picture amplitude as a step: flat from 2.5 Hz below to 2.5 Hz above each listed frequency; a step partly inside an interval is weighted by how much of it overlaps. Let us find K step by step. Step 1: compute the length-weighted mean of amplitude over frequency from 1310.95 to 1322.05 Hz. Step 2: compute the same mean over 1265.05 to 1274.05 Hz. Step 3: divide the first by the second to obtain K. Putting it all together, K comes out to 1.1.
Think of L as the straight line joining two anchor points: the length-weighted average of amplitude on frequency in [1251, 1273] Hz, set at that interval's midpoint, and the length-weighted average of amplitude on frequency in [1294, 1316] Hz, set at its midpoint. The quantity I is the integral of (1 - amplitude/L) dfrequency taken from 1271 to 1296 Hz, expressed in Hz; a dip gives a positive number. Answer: -4.0 Hz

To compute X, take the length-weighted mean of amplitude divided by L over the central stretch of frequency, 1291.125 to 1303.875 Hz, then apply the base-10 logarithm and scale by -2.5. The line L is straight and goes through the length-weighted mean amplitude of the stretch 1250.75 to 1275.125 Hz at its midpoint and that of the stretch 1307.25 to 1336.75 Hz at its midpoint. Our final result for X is -0.12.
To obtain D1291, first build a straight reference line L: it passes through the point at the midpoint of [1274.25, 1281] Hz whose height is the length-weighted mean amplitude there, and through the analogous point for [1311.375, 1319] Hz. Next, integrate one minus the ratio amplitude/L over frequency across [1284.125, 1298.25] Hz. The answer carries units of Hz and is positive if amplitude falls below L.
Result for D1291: -0.7 Hz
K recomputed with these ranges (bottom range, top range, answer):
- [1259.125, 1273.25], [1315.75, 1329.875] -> 1.26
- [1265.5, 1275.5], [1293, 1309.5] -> 1.12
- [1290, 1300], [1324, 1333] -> 1.01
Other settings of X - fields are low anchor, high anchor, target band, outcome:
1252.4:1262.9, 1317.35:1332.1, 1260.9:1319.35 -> -0.14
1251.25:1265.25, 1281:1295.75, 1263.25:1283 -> -0.06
